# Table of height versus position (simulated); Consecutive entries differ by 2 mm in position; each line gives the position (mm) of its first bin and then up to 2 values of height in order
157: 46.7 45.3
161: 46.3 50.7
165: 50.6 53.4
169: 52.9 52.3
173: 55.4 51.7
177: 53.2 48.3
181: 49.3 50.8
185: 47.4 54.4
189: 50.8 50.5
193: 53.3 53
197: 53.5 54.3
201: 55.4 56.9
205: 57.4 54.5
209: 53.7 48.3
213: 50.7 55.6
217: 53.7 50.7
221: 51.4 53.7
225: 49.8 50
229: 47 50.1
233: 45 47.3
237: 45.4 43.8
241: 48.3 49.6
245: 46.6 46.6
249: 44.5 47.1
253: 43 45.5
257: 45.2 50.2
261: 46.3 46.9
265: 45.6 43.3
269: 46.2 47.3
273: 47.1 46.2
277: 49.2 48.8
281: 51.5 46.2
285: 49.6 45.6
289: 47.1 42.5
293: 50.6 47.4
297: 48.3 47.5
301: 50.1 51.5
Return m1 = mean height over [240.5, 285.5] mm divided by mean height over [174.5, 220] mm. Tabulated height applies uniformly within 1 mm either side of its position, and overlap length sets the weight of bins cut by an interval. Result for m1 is 0.9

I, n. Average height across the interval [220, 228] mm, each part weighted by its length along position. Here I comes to 51.2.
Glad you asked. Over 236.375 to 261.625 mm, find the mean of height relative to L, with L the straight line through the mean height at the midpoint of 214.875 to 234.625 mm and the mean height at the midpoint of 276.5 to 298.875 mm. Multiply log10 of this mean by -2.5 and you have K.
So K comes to 0.07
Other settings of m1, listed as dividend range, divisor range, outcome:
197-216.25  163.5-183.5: 1.04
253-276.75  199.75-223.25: 0.87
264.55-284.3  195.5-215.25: 0.88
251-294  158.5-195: 0.92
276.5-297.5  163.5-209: 0.91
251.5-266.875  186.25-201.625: 0.87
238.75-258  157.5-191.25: 0.91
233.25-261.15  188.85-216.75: 0.87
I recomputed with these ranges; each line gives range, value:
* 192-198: 53.3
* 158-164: 47.4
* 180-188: 50.5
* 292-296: 49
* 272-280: 47.8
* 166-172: 52.9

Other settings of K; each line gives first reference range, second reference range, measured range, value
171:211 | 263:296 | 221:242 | 0.04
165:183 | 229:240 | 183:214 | -0.07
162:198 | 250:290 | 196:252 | -0.02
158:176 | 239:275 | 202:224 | -0.10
